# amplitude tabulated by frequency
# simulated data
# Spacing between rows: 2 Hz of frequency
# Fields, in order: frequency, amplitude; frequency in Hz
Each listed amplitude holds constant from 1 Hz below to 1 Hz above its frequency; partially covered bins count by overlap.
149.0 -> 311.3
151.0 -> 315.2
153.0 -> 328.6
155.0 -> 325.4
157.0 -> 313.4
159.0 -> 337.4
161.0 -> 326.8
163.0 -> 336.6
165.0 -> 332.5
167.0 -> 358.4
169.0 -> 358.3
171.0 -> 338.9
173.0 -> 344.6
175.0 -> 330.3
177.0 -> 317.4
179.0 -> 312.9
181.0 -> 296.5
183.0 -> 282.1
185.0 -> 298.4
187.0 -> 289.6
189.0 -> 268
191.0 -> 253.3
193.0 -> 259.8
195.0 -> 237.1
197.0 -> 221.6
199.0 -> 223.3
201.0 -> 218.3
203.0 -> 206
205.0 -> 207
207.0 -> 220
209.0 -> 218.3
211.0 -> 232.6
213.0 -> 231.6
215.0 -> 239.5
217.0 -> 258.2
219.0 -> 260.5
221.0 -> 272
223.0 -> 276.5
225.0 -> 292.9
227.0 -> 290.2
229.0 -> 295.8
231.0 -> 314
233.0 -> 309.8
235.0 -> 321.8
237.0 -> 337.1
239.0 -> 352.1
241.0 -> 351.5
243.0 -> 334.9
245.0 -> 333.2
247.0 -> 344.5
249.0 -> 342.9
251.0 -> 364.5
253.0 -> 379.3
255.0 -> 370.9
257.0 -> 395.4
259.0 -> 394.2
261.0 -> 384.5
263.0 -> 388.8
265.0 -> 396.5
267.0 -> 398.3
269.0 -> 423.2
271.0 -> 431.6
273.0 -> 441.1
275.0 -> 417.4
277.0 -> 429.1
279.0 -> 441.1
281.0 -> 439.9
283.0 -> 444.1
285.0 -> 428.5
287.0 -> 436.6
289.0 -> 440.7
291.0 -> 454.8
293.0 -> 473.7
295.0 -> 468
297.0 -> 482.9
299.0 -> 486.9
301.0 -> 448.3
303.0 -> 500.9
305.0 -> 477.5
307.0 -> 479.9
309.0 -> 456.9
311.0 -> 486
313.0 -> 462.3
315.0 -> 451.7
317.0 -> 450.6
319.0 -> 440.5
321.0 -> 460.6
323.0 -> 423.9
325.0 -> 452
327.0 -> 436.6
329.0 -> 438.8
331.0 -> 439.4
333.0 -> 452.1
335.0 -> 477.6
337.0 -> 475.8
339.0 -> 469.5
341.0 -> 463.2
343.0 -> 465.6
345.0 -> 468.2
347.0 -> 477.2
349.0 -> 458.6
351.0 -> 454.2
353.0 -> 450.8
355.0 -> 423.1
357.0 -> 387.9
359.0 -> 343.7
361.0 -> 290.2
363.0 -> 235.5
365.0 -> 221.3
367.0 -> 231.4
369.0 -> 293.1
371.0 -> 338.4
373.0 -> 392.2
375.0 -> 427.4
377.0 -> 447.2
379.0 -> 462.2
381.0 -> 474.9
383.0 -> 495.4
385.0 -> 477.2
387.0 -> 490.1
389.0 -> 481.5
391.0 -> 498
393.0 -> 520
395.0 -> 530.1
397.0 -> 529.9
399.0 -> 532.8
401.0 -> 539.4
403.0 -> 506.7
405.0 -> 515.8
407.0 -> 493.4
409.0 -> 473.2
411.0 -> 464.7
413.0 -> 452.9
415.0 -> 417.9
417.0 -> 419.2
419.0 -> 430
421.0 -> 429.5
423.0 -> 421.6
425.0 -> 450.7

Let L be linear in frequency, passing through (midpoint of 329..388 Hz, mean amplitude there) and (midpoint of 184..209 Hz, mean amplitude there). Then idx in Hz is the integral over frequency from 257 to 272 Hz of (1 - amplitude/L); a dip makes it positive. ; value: -4.2 Hz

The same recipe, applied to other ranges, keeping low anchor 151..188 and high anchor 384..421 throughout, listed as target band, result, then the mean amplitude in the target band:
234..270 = 1.3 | 367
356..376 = 6.3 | 316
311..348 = -1.8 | 457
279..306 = -3.3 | 460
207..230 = 6.4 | 259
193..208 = 5.4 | 222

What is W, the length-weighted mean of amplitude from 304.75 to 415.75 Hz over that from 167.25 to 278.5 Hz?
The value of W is 1.41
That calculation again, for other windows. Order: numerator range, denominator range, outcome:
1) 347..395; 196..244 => 1.51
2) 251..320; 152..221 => 1.55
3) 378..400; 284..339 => 1.09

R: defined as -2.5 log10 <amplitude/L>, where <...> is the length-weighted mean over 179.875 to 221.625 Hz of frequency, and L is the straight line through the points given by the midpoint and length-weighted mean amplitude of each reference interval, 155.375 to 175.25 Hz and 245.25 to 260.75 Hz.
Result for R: 0.377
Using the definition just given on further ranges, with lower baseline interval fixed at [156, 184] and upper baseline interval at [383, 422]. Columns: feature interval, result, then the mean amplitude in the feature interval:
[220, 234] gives 0.24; 293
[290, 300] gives -0.15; 473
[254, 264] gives 0.00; 387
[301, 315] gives -0.13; 473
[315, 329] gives -0.03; 444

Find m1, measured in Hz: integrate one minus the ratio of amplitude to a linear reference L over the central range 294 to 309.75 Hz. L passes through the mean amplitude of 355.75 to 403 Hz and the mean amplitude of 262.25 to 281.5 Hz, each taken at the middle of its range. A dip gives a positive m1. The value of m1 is -2.0 Hz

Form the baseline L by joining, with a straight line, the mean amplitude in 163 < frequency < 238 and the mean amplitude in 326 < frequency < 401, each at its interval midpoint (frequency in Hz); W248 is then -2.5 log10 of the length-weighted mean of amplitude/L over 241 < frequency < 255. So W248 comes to -0.09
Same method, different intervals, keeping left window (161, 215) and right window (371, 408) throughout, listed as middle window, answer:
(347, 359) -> 0.04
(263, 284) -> -0.16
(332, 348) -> -0.08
